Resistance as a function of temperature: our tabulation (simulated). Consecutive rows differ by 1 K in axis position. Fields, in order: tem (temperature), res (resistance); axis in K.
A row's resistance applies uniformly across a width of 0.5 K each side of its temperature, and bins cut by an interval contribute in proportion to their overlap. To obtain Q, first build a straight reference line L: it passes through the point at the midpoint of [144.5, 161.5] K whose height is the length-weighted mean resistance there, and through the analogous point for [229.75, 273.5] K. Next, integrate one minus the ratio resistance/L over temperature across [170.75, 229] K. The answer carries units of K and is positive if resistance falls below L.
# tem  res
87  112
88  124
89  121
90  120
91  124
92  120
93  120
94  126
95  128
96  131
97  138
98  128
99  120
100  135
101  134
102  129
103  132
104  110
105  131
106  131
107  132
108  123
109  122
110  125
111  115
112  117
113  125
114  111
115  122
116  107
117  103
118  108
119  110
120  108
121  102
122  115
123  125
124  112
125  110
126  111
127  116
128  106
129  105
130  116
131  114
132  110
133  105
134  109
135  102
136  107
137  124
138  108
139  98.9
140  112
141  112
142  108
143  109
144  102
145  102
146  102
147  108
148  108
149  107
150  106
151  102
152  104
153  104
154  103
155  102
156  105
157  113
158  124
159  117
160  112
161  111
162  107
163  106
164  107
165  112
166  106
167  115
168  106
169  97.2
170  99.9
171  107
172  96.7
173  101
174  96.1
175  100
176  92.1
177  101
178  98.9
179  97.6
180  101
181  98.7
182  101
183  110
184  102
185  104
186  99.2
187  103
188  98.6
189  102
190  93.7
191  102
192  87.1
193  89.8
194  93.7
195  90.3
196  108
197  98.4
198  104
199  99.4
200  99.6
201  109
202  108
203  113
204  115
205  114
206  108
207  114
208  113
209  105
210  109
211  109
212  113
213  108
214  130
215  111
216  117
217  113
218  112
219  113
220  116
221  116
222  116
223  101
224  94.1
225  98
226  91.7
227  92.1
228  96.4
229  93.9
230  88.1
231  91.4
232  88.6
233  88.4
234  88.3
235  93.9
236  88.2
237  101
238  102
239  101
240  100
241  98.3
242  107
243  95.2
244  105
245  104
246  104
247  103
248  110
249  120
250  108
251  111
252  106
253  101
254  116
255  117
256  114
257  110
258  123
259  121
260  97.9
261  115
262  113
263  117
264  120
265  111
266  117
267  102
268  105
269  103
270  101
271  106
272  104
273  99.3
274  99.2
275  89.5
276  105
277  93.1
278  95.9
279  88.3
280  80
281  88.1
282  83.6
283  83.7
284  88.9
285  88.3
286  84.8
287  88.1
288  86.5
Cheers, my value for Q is 1.36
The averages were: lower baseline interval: 108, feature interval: 104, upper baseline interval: 105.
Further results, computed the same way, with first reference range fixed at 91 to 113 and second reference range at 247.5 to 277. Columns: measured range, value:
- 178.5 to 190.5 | 1.66 K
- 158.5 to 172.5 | 1.41 K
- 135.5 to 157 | 2.61 K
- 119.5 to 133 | 1.32 K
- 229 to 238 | 1.62 K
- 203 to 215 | 0.21 K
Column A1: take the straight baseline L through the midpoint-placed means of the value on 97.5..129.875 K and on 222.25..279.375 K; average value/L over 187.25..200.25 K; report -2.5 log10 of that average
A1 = 0.12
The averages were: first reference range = 118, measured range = 97.5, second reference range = 103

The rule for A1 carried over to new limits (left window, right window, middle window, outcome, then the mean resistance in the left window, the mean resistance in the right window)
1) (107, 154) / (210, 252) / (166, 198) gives 0.07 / 111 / 103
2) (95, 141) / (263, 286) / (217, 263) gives -0.02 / 117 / 97.9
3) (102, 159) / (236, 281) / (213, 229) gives 0.00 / 112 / 105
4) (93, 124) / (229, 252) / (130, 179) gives 0.07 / 121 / 99.8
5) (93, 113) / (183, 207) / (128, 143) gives 0.08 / 126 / 102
